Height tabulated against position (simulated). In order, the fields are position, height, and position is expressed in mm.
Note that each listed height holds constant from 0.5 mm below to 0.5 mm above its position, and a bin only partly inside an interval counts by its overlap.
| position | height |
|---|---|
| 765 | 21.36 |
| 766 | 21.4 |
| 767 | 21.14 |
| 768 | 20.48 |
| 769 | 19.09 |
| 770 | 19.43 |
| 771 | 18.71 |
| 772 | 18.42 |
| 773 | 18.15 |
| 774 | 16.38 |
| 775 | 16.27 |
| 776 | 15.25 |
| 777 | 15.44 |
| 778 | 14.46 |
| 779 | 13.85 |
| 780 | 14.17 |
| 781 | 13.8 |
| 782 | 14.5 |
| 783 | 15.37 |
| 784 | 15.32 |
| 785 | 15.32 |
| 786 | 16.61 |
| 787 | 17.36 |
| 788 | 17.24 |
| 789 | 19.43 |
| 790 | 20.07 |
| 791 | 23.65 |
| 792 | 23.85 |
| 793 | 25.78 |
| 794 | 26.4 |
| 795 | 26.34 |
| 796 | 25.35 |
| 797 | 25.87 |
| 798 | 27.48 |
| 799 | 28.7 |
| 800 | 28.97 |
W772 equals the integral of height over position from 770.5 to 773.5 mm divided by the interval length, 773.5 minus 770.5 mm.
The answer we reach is 18.4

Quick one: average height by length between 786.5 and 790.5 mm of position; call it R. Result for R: 18.5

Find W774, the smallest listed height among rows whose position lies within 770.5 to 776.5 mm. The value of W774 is 15.25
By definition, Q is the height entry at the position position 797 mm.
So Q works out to 25.87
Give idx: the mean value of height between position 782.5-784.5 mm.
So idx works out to 15.3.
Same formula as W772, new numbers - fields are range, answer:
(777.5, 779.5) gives 14.2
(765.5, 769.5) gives 20.5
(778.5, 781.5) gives 13.9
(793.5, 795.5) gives 26.4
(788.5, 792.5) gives 21.8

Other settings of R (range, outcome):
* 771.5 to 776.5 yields 16.9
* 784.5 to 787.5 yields 16.4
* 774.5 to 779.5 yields 15.1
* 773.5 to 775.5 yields 16.3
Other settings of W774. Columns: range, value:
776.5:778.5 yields 14.46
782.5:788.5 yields 15.32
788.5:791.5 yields 19.43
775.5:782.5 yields 13.8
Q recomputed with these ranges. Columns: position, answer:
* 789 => 19.43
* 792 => 23.85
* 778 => 14.46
